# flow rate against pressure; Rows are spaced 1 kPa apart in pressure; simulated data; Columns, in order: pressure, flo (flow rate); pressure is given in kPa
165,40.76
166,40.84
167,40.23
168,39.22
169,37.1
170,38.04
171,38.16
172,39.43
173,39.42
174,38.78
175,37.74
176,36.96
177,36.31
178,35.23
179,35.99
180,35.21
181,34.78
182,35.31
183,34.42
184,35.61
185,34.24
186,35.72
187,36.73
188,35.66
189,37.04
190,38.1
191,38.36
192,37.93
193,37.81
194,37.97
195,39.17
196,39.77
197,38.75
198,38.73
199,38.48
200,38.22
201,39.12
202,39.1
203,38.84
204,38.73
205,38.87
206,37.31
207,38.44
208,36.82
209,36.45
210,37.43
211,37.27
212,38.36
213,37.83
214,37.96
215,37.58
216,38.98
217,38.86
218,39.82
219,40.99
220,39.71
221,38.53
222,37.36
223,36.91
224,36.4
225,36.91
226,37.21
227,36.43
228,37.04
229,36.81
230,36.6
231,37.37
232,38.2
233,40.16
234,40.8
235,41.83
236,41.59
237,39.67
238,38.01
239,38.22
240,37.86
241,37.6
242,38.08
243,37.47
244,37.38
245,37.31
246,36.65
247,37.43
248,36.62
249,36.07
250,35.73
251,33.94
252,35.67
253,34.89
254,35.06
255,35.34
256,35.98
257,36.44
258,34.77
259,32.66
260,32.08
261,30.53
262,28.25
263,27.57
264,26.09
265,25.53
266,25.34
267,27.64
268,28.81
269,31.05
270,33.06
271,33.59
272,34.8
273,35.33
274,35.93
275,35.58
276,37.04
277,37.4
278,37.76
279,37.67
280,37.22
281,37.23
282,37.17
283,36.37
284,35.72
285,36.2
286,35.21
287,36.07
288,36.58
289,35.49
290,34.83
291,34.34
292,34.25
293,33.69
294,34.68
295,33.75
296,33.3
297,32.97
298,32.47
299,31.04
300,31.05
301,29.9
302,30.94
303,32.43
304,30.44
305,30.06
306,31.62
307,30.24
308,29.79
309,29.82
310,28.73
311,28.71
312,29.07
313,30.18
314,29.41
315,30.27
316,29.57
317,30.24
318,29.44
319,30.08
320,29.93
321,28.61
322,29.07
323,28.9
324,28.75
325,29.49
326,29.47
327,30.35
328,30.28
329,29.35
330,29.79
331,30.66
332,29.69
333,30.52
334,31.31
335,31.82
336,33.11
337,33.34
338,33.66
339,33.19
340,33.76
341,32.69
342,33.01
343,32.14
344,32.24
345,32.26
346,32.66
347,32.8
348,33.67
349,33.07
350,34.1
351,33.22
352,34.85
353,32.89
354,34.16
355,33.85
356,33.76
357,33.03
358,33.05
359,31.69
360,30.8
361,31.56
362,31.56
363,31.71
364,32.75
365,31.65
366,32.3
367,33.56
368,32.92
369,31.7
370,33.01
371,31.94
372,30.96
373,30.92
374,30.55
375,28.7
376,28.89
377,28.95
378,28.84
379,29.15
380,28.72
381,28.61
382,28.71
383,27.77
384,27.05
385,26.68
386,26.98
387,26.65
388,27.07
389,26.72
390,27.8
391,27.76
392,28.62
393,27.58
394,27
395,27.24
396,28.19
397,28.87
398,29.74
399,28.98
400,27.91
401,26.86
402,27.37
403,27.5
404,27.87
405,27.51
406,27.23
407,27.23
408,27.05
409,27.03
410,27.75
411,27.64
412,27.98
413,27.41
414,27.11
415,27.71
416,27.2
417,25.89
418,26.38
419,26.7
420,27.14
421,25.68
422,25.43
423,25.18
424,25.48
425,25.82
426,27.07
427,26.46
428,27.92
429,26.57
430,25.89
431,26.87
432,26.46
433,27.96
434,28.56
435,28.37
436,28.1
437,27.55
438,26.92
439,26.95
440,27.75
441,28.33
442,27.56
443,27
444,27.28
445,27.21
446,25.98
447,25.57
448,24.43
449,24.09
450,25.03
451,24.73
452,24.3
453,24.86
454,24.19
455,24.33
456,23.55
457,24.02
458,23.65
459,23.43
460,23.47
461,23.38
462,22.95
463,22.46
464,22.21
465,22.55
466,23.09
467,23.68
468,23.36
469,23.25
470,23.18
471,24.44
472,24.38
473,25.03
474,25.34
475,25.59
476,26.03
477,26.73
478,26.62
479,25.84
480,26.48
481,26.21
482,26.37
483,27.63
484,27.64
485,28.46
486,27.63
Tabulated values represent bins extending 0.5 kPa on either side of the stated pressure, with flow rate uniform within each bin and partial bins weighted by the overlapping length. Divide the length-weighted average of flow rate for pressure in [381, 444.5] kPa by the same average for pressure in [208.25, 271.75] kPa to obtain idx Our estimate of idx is 0.76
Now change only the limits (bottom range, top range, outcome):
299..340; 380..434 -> 0.90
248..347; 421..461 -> 0.80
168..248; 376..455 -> 0.72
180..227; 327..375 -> 0.86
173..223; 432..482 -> 0.67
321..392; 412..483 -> 0.83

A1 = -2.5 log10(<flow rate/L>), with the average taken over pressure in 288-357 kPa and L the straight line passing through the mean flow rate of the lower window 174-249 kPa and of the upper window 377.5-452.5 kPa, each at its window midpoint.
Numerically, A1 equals 0.01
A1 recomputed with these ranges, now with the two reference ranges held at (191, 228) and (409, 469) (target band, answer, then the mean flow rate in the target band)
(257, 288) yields 0.04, 33.4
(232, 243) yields -0.07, 39.2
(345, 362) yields -0.09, 33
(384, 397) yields 0.04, 27.4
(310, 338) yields 0.07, 30.1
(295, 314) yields 0.08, 30.8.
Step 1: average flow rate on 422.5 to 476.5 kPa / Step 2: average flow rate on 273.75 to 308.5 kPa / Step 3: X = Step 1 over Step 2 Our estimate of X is 0.74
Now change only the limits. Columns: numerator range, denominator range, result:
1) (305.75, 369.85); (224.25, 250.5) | 0.83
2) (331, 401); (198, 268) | 0.84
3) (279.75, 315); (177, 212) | 0.88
